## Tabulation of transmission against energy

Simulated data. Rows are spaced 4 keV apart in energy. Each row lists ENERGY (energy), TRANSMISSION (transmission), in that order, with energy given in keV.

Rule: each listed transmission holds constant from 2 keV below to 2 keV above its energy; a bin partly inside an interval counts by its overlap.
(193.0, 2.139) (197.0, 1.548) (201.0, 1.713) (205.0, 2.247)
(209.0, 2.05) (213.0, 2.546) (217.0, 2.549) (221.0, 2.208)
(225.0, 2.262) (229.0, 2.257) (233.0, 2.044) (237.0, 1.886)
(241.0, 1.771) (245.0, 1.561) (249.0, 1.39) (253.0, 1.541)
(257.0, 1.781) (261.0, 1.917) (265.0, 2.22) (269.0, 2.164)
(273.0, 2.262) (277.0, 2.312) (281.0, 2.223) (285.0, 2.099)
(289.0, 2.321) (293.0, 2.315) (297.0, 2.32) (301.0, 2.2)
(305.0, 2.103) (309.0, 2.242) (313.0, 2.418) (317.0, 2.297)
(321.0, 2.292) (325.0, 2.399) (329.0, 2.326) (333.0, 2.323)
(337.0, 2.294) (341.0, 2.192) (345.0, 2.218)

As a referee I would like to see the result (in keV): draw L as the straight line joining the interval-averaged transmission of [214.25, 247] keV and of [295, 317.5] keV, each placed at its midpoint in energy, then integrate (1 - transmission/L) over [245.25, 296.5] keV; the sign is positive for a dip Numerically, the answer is 3.4 keV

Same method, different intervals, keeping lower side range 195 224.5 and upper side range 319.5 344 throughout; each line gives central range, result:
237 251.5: 3.7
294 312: 0.2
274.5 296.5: -0.2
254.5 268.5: 1.4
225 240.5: 0.7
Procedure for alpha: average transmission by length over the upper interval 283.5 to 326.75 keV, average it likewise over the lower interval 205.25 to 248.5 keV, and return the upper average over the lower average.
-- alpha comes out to 1.09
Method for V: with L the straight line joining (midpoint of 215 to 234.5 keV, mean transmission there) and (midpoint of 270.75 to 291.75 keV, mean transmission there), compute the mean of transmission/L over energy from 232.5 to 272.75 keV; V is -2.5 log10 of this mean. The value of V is 0.22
